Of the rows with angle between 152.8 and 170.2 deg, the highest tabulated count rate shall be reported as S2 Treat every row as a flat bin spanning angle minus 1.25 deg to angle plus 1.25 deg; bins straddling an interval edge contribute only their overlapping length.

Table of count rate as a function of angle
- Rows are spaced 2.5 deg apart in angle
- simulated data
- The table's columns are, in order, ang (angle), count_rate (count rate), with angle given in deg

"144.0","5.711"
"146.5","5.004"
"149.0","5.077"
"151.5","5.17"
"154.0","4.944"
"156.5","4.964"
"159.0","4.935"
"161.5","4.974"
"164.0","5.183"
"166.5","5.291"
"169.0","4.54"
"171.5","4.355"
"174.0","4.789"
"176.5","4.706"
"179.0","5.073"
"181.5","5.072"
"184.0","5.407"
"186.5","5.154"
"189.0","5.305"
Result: 5.291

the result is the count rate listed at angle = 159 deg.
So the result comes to 4.935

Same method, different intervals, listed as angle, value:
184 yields 5.407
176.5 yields 4.706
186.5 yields 5.154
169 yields 4.54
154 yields 4.944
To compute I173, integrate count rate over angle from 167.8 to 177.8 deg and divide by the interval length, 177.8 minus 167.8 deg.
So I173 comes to 4.6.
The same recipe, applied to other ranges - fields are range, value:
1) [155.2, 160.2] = 4.95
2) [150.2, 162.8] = 5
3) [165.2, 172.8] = 4.73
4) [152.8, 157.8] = 4.95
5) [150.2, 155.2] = 5.06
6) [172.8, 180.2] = 4.85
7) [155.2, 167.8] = 5.07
